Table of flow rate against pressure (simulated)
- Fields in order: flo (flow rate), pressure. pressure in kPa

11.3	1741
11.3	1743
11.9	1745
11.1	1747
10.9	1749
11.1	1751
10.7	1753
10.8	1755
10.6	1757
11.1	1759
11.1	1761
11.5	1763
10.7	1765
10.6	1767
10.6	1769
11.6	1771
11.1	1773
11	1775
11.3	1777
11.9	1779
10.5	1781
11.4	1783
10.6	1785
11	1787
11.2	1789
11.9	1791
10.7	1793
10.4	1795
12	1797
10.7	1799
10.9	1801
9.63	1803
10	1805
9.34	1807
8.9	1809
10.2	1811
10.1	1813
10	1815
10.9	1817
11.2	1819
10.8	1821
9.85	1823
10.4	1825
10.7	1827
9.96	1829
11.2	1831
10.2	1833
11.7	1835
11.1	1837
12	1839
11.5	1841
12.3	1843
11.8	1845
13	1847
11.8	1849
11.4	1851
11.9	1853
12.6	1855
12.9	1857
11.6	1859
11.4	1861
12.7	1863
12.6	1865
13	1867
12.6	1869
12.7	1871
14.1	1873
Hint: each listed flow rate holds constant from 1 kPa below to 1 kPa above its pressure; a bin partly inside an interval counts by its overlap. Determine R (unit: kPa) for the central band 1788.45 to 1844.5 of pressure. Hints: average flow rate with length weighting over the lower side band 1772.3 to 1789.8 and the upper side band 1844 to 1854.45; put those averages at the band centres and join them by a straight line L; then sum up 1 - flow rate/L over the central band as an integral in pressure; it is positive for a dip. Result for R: 4.2 kPa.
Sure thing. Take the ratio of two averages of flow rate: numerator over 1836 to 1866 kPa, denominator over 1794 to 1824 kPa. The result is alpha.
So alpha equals 1.17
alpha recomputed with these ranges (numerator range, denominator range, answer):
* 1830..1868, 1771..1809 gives 1.10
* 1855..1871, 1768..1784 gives 1.11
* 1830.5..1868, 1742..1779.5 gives 1.08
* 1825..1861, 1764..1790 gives 1.05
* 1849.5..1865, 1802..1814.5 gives 1.25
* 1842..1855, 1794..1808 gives 1.16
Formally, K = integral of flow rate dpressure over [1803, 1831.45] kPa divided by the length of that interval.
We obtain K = 10.2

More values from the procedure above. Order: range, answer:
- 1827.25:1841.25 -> 11.1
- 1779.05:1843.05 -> 10.7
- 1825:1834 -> 10.5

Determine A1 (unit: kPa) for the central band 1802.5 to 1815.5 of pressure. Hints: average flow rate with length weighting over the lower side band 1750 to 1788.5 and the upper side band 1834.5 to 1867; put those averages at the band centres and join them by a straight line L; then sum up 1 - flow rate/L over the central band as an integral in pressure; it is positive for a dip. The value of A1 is 2.0 kPa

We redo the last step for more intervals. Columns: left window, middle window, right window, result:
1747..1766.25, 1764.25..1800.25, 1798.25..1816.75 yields -2.07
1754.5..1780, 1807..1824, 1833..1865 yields 2.05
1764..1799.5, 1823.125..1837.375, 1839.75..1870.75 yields 1.38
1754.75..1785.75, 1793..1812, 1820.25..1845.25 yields 1.33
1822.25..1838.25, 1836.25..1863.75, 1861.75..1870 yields -0.53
